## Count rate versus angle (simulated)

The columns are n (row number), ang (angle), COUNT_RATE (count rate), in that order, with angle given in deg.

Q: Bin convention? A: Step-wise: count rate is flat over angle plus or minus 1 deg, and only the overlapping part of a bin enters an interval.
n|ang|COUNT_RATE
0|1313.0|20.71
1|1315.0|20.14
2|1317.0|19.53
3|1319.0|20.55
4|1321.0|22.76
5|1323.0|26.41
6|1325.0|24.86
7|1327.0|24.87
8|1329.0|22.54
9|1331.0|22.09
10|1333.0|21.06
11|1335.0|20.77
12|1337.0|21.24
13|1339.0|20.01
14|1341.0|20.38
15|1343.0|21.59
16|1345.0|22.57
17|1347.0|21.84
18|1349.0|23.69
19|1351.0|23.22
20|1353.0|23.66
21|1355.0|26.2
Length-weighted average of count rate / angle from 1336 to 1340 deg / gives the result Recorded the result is 20.6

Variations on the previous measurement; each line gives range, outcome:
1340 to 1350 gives 22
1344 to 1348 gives 22.2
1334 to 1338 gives 21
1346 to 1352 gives 22.9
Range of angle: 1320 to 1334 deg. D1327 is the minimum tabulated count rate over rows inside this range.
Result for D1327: 21.06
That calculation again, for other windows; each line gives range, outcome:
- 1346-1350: 21.84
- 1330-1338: 20.77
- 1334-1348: 20.01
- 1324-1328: 24.86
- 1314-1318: 19.53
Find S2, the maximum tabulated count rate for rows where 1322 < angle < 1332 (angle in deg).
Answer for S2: 26.41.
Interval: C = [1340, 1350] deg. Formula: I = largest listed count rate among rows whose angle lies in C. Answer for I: 23.69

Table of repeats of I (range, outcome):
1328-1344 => 22.54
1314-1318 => 20.14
